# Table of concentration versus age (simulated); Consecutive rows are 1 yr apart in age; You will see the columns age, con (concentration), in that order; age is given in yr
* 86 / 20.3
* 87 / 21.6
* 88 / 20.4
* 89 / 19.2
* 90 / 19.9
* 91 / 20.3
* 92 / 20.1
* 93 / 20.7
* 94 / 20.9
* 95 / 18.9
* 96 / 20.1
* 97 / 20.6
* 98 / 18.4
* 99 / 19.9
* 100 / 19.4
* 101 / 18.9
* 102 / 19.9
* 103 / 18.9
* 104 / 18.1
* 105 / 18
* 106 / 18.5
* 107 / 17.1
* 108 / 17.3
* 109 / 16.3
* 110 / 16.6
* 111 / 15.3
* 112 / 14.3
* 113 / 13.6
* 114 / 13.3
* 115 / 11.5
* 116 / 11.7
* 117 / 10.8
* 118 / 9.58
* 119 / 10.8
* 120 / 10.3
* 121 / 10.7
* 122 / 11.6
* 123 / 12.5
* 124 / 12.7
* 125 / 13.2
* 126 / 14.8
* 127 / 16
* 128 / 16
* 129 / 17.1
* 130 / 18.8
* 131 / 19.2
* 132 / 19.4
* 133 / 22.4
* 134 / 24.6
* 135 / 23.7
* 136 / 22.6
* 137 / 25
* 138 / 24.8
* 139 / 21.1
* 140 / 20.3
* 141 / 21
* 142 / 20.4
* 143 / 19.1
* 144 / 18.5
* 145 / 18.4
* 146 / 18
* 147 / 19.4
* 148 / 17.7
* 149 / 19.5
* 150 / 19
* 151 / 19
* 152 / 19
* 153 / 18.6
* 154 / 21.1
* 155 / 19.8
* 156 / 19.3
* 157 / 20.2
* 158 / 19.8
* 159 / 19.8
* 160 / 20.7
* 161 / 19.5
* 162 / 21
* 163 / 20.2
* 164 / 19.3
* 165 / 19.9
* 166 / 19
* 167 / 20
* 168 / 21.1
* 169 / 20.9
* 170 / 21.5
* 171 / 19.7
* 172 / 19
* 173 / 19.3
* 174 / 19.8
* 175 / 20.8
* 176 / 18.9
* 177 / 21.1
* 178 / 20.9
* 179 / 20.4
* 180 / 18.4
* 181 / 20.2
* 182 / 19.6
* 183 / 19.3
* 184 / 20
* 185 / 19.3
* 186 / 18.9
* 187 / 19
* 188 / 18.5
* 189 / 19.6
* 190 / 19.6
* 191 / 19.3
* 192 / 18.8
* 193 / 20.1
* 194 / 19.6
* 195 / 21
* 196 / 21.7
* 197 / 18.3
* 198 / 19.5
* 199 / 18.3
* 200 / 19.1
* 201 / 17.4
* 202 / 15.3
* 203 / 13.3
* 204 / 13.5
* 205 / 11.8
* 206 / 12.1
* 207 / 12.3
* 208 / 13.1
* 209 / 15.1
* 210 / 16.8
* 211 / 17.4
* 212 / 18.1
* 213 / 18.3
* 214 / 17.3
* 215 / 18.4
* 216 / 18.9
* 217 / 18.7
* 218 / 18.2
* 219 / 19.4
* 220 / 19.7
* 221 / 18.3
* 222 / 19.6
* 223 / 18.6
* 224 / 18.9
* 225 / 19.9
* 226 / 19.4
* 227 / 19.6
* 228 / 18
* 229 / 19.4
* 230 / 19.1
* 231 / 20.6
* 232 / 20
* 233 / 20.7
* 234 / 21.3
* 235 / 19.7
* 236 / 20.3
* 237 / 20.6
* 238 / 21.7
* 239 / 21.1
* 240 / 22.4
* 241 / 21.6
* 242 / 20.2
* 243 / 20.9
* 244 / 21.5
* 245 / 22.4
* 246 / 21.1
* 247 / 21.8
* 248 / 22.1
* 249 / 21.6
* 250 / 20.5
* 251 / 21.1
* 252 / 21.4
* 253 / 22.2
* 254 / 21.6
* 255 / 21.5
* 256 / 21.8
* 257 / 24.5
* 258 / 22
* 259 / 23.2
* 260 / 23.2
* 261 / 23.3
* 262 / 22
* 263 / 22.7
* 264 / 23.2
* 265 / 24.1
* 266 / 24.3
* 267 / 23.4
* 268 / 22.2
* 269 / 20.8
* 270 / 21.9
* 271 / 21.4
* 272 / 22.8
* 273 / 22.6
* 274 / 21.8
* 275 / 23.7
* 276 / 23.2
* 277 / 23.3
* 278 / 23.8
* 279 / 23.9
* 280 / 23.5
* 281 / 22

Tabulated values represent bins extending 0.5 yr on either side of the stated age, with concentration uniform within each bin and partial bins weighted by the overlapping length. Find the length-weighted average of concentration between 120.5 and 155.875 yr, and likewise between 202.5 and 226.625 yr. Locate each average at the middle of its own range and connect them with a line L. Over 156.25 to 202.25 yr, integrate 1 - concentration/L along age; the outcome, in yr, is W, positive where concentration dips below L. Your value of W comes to -4.9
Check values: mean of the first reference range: 18.7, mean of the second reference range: 17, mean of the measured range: 19.7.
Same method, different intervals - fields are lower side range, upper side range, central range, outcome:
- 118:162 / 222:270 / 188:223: 4.5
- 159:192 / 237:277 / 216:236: 1.7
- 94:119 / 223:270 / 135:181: -4.6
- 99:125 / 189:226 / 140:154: -2.9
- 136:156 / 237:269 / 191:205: 2.0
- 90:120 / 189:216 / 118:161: -3.6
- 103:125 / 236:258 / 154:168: -2.8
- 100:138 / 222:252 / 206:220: 1.9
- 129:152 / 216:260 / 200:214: 3.7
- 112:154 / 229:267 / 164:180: -1.1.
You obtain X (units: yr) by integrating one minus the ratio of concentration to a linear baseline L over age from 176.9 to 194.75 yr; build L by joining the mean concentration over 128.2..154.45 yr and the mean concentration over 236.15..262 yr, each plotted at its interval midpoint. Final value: 1.1 yr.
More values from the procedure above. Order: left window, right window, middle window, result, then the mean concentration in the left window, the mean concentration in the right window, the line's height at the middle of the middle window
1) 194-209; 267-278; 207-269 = -3.0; 16.3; 22.5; 19.5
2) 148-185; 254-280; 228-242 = 0.8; 19.8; 22.8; 21.9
